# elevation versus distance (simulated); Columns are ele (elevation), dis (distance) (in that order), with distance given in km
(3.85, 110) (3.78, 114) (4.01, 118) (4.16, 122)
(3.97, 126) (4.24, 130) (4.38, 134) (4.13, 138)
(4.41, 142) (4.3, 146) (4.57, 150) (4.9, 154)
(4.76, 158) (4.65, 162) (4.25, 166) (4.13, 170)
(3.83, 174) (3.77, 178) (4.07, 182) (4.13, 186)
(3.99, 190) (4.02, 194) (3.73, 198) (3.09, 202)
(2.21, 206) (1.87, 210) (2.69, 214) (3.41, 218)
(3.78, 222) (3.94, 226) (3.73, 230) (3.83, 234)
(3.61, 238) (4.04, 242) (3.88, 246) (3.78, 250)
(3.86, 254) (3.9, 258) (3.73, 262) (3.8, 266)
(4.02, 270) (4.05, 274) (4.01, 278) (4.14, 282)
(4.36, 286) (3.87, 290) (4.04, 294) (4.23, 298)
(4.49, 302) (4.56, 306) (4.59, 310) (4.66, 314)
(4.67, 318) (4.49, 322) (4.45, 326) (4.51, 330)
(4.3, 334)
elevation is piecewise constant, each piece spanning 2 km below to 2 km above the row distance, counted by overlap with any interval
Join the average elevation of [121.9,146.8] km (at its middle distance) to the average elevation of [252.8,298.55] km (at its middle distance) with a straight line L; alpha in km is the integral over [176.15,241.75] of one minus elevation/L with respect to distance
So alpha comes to 9.6 km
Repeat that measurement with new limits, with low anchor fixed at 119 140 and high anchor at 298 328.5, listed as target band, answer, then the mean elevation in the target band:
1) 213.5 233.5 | 3.50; 3.6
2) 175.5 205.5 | 3.79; 3.75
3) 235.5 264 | 3.75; 3.83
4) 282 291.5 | 0.74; 4.13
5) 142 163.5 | -2.04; 4.61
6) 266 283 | 1.67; 4.02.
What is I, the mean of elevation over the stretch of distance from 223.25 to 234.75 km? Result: 3.83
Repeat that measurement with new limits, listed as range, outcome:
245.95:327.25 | 4.17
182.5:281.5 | 3.64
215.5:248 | 3.76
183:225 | 3.33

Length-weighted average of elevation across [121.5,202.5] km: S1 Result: 4.19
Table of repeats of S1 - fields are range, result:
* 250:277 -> 3.89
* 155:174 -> 4.41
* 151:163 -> 4.76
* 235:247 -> 3.84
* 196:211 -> 2.78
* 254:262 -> 3.85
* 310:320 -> 4.65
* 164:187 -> 4.03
